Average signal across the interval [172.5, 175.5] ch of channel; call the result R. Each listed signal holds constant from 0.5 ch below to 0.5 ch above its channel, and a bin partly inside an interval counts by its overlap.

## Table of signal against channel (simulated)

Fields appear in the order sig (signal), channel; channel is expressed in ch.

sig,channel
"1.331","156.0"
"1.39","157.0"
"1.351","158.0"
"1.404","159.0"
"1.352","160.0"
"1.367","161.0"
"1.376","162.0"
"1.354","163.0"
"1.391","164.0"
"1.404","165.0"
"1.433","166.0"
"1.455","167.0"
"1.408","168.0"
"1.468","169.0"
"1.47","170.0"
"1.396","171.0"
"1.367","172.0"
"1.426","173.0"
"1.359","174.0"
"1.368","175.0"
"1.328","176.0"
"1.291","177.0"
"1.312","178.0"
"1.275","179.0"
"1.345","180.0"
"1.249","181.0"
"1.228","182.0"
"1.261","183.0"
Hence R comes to 1.38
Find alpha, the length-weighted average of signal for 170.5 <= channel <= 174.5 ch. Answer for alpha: 1.39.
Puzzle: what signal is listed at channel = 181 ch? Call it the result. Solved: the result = 1.249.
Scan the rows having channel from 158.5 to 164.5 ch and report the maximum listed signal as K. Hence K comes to 1.404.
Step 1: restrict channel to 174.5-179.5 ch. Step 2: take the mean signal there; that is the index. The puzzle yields 1.31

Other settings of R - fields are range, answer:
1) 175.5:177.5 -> 1.31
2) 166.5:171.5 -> 1.44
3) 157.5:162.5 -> 1.37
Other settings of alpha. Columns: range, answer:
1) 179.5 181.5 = 1.3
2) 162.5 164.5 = 1.37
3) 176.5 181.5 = 1.29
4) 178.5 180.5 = 1.31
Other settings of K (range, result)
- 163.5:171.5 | 1.47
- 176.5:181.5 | 1.345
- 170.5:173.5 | 1.426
